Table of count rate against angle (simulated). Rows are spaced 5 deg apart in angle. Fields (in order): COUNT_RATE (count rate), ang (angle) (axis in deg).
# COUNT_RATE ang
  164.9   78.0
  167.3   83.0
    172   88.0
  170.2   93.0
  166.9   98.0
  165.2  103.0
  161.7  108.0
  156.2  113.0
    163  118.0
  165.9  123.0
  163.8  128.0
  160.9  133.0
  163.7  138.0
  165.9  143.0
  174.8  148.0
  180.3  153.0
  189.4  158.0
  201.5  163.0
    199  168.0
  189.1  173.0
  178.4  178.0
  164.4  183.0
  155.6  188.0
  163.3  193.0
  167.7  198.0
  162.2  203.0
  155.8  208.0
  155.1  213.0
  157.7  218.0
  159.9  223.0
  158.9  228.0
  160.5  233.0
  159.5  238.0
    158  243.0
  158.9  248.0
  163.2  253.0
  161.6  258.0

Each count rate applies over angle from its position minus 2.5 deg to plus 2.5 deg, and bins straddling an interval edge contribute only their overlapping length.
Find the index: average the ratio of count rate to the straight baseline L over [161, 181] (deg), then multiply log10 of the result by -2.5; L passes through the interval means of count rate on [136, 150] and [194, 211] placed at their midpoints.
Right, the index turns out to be -0.16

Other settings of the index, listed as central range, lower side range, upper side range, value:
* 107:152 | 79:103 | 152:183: 0.087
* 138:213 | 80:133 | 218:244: -0.077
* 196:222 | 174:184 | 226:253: 0.052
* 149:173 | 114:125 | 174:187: -0.133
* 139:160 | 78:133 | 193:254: -0.085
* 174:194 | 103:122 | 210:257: -0.048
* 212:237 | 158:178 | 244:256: 0.080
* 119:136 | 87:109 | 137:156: 0.044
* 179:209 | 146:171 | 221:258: 0.088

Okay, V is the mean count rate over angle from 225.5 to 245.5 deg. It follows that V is 159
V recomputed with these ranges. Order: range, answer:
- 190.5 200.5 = 166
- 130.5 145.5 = 164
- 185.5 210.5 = 161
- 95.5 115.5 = 162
